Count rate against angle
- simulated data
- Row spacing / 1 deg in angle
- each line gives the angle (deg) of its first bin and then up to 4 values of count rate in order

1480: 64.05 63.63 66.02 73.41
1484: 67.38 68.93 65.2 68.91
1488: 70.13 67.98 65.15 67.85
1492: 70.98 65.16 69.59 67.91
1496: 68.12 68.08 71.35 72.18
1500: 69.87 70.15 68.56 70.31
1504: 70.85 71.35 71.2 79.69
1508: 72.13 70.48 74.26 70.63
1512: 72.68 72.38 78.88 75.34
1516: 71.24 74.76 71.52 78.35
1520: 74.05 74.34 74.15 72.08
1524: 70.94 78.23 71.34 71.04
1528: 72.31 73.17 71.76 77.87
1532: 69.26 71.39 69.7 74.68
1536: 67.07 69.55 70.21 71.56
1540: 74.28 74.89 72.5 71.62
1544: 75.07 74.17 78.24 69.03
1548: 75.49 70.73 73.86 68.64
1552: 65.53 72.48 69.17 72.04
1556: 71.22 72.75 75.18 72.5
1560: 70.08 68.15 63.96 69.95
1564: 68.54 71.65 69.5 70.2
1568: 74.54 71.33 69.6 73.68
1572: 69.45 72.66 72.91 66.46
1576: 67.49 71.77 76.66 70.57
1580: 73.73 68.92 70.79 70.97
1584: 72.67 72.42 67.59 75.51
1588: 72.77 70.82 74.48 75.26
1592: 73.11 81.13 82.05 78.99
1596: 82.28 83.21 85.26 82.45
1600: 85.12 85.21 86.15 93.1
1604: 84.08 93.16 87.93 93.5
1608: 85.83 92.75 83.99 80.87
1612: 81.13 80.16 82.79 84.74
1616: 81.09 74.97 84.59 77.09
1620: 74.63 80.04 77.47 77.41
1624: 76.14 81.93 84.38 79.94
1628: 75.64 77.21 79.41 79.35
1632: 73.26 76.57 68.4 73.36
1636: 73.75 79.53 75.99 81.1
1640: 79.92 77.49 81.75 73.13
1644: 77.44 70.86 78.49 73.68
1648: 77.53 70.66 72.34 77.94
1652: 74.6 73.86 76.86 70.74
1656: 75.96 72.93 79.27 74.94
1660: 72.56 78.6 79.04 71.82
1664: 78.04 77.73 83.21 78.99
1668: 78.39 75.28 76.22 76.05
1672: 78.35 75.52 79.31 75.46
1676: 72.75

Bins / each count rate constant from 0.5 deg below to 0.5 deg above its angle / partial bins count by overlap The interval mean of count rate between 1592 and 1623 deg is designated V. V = 83.3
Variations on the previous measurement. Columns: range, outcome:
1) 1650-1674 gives 76.4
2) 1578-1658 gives 78.3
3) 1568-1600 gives 74.3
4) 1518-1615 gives 74.9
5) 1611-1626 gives 79.8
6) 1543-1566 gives 71.3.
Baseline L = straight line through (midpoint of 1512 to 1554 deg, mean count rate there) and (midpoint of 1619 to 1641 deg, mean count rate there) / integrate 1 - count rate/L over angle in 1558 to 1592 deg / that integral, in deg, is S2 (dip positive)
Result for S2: 1.6 deg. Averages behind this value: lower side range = 72.7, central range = 71.2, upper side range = 77.4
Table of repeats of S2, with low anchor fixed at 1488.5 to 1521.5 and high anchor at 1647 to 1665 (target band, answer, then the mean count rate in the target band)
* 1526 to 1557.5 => 0.17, 72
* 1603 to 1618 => -2.23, 85.1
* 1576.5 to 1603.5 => -1.32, 77.1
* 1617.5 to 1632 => -0.85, 78.7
